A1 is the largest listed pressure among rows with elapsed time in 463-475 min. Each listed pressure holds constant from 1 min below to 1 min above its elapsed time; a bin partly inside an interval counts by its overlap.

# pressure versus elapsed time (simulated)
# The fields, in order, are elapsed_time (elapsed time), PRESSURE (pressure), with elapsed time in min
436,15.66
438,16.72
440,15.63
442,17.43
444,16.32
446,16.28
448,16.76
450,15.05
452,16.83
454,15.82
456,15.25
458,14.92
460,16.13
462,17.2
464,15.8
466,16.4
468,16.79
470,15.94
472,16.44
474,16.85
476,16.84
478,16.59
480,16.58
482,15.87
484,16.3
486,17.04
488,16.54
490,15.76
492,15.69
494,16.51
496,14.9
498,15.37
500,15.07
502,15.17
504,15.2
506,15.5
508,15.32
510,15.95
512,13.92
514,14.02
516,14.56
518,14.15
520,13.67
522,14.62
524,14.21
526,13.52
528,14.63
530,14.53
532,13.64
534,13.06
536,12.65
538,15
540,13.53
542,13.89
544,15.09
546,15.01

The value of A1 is 16.85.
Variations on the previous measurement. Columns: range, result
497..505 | 15.37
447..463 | 17.2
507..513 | 15.95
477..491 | 17.04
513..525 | 14.62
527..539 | 15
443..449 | 16.76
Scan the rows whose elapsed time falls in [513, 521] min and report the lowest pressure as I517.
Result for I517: 13.67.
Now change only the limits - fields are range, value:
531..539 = 12.65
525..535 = 13.06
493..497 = 14.9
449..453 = 15.05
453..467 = 14.92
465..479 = 15.94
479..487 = 15.87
